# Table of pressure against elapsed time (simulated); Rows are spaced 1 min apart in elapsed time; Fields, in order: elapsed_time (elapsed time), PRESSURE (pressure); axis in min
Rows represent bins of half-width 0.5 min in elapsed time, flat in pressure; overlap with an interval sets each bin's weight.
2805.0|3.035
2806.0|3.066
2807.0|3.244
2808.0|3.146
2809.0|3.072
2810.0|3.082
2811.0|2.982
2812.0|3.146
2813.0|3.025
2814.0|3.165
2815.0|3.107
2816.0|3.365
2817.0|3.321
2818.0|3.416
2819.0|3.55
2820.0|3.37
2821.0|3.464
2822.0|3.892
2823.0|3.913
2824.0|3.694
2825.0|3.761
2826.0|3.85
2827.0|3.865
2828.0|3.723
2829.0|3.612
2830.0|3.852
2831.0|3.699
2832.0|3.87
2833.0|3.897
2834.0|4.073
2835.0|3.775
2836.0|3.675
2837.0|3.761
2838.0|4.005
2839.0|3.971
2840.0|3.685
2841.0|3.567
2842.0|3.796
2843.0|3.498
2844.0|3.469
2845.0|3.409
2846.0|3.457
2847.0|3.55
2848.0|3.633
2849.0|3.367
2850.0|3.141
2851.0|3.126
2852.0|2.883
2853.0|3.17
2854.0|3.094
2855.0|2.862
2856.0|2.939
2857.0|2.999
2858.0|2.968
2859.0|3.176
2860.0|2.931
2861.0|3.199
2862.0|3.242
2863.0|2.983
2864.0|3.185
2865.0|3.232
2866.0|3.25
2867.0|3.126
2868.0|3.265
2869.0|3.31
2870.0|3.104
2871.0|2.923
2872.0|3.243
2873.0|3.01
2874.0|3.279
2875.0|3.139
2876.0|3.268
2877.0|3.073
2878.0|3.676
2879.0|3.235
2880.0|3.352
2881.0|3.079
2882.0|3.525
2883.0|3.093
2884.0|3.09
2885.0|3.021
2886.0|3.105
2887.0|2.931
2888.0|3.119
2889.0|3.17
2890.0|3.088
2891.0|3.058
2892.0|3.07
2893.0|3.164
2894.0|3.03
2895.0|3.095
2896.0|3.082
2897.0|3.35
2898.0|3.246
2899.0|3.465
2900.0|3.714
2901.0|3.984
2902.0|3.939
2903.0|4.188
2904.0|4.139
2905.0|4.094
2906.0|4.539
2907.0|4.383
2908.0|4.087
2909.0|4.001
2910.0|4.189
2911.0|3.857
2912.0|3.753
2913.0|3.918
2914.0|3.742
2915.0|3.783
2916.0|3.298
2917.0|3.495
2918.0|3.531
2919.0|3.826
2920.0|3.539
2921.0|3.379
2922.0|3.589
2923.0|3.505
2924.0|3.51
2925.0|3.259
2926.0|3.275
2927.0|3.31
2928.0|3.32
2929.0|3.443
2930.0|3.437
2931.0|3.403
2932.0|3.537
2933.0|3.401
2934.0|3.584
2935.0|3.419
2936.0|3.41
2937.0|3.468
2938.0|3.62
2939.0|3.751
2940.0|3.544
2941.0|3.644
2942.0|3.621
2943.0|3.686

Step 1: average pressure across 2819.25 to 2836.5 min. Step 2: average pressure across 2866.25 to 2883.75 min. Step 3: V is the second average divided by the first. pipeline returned 0.9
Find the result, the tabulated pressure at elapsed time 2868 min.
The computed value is 3.265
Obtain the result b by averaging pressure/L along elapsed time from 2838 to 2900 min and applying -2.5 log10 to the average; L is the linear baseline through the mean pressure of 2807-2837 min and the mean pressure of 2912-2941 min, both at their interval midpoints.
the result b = 0.09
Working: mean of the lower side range 3.53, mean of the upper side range 3.52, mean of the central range 3.23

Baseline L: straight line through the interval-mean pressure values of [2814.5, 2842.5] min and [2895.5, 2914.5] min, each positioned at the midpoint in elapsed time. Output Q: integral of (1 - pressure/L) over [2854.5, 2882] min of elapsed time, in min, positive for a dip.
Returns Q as 4.6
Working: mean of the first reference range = 3.7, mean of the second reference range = 3.88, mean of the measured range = 3.16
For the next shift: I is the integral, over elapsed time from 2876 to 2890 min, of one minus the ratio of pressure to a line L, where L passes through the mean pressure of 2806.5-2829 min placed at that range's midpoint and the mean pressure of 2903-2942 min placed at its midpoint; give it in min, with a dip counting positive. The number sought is 1.50 min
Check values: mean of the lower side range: 3.42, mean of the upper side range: 3.66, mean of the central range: 3.19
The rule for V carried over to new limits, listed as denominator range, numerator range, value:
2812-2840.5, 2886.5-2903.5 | 0.91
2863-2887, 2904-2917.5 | 1.24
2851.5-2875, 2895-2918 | 1.23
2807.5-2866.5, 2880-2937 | 1.03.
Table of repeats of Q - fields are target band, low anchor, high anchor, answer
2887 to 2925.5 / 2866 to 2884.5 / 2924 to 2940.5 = -3.0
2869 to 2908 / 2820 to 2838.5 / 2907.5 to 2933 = 3.0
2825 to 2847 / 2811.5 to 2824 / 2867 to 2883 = -2.5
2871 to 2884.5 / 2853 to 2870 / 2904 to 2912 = 1.0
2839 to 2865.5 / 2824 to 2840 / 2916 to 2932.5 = 3.4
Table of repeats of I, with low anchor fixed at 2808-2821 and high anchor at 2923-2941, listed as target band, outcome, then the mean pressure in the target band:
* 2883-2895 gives 1.05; 3.08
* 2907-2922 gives -1.47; 3.76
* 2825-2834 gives -1.54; 3.81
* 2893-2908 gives -1.45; 3.72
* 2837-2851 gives -1.23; 3.57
